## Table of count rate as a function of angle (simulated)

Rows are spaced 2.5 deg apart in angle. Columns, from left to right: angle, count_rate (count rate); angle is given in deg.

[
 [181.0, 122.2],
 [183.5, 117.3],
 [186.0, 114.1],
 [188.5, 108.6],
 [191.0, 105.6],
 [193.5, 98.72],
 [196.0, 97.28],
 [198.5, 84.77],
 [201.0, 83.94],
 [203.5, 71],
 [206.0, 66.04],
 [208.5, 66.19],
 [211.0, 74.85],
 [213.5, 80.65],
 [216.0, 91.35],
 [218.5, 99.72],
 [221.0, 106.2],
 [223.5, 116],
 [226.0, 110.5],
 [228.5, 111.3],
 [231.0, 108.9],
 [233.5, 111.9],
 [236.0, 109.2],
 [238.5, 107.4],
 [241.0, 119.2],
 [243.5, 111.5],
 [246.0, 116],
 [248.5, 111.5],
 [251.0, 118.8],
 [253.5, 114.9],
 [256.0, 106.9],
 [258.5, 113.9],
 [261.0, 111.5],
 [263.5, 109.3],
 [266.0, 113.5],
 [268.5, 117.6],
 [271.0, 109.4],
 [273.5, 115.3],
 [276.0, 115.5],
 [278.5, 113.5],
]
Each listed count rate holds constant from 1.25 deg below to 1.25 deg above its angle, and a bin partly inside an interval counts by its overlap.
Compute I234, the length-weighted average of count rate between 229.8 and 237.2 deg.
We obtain 110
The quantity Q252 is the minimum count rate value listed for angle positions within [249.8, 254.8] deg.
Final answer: 114.9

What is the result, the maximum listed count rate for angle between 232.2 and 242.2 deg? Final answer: 119.2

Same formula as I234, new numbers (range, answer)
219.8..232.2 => 111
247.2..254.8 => 115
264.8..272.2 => 114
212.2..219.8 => 90.6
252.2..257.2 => 111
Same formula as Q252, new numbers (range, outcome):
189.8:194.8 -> 98.72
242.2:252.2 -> 111.5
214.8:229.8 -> 91.35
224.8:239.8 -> 107.4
